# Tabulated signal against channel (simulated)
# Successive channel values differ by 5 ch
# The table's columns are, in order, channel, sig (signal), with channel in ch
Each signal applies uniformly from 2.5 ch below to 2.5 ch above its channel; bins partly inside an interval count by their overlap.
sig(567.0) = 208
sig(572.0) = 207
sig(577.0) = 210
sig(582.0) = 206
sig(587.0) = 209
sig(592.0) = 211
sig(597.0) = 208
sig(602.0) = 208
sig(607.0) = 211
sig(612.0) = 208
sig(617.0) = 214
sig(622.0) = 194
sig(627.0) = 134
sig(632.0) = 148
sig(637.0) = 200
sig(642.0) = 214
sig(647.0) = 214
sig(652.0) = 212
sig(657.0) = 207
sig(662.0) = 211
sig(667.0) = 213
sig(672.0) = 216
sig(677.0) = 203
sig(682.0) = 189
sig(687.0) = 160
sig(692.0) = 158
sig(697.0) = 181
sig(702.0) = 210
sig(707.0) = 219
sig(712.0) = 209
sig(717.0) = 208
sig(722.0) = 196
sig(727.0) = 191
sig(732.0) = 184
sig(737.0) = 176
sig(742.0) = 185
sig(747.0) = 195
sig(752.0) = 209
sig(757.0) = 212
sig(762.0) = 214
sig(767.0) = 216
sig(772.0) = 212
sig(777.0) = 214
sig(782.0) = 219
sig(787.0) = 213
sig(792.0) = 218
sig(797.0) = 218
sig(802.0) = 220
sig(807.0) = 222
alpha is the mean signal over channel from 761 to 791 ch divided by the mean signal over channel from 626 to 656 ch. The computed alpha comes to 1.13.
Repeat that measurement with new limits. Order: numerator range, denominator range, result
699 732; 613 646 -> 1.09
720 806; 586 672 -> 1.02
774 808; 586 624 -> 1.05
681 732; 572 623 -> 0.92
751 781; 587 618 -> 1.02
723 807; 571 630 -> 1.03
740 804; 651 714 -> 1.06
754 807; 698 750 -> 1.10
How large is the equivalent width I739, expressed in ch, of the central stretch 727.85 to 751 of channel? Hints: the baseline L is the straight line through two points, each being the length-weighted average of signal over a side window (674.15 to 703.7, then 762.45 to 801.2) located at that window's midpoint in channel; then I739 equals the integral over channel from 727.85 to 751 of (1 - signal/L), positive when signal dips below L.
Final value 1.6 ch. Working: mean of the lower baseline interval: 183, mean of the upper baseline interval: 216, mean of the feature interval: 187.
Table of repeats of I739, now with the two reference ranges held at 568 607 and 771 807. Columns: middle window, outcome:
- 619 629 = 2.00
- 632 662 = 0.94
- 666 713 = 3.96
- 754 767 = 0.14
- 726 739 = 1.90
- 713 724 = 0.55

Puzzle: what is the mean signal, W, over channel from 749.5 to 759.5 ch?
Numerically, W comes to 210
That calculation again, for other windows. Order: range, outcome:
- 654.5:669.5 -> 210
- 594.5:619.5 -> 210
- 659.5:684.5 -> 206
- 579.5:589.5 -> 208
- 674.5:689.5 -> 184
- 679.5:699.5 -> 172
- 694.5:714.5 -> 205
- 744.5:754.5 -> 202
